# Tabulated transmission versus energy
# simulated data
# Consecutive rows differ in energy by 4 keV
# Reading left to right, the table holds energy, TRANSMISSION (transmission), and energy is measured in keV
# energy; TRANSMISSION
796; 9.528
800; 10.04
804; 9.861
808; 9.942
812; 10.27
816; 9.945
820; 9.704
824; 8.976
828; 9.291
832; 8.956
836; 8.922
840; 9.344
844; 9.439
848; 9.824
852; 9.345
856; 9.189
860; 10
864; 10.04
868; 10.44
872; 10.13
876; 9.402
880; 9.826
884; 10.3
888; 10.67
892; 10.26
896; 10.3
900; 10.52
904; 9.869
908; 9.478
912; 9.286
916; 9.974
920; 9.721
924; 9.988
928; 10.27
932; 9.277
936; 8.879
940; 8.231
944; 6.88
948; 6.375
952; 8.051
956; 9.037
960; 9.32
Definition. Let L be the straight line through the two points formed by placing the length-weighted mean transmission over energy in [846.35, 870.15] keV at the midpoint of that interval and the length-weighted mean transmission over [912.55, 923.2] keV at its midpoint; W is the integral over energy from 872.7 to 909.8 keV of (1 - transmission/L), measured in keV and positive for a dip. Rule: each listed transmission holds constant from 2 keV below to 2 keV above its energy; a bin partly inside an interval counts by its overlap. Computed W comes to -1.1 keV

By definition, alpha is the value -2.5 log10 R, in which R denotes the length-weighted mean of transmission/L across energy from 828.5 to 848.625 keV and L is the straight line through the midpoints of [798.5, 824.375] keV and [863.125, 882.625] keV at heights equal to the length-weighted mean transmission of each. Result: 0.07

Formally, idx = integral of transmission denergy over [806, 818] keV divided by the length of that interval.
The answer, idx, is 10.1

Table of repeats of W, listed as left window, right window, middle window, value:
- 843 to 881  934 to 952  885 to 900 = -2.4 keV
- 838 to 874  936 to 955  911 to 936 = -4.8 keV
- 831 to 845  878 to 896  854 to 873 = -0.4 keV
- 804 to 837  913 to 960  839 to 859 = -0.2 keV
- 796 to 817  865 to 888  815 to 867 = 2.9 keV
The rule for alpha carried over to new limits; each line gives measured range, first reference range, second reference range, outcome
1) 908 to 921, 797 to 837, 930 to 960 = -0.13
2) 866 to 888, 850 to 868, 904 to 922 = -0.04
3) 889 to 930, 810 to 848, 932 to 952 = -0.20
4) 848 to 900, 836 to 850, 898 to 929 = -0.04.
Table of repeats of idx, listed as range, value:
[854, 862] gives 9.59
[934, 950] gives 7.59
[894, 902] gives 10.4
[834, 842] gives 9.13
